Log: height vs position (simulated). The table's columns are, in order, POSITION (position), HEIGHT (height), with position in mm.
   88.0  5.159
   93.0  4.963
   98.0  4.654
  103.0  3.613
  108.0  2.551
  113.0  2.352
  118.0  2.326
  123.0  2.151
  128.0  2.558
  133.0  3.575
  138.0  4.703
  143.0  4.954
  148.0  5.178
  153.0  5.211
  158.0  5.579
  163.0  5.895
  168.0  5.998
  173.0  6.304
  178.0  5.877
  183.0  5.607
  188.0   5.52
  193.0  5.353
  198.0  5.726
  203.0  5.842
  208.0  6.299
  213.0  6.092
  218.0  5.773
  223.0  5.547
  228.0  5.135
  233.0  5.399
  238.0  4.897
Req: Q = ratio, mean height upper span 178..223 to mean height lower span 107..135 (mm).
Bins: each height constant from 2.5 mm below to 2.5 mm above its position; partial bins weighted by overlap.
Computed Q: 2.25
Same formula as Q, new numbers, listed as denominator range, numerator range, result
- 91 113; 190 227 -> 1.54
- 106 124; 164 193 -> 2.47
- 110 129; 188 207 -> 2.43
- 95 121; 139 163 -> 1.69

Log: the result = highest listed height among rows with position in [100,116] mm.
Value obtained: 3.613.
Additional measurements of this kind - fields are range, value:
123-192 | 6.304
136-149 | 5.178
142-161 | 5.579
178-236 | 6.299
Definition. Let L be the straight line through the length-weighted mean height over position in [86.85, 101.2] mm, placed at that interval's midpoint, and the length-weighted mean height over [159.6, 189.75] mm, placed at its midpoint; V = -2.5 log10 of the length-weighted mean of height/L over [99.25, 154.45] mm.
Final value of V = 0.43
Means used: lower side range 4.84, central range 3.55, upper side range 5.87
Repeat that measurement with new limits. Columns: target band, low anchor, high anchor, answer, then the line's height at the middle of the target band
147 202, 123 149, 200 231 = -0.18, 4.83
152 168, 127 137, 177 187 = -0.21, 4.68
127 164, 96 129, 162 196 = -0.09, 4.32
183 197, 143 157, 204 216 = 0.06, 5.82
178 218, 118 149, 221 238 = -0.21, 4.75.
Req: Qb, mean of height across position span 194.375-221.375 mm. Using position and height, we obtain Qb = 5.91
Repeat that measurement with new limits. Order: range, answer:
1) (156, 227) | 5.8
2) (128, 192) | 5.26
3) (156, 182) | 5.92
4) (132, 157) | 4.84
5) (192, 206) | 5.69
